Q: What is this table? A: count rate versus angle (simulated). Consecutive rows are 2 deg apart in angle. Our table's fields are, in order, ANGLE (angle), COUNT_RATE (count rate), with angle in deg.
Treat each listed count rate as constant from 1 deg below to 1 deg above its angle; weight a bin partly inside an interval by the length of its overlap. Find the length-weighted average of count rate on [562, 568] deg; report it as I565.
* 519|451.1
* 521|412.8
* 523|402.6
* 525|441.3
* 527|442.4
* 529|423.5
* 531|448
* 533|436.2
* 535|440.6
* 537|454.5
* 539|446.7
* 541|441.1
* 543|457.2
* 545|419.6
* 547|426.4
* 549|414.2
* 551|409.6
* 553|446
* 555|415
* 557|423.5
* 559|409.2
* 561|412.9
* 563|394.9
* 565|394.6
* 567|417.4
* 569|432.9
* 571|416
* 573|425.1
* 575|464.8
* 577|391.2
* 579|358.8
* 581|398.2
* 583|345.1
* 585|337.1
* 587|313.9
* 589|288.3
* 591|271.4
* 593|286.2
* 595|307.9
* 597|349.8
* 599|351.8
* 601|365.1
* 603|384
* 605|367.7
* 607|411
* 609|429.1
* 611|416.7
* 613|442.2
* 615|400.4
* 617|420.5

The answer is 402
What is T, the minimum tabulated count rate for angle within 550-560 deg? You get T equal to 409.2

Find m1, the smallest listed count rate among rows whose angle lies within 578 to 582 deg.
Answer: 358.8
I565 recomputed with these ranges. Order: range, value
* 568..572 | 424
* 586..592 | 291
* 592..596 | 297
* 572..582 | 408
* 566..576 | 431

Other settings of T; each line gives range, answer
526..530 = 423.5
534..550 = 414.2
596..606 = 349.8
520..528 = 402.6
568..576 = 416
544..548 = 419.6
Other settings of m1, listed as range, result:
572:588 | 313.9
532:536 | 436.2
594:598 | 307.9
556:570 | 394.6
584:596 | 271.4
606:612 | 411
